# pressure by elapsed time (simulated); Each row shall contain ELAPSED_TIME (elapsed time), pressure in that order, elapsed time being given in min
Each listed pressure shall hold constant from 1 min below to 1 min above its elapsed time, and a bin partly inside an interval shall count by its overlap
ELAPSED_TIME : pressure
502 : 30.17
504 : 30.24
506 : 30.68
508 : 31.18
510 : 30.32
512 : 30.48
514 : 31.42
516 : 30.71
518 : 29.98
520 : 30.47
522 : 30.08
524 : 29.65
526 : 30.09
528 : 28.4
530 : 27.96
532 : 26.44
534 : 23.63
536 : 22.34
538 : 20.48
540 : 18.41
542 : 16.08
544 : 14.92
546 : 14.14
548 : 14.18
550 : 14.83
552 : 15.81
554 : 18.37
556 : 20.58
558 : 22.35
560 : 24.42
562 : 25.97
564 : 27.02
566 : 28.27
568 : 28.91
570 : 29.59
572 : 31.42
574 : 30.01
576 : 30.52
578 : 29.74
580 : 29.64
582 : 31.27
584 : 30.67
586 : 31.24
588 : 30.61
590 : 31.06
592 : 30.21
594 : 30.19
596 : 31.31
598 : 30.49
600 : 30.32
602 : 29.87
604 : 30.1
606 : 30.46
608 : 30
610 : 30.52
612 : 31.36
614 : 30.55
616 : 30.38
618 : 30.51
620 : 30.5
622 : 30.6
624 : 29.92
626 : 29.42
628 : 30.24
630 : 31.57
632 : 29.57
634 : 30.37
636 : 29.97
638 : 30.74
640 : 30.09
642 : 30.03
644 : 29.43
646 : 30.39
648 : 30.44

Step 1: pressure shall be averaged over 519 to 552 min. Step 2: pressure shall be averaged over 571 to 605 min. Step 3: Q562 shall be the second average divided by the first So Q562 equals 1.4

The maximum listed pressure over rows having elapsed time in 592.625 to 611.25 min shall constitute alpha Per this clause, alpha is 31.31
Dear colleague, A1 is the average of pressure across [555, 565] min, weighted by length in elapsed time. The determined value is 24.1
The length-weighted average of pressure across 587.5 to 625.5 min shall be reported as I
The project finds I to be 30.5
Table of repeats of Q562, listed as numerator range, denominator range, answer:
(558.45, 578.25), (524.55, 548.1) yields 1.30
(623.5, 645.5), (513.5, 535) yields 1.04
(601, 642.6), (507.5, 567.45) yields 1.25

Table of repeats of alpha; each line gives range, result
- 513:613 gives 31.42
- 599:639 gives 31.57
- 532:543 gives 26.44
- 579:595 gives 31.27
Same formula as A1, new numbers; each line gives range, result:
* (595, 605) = 30.4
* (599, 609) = 30.1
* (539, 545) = 16.5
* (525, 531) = 28.8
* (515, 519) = 30.3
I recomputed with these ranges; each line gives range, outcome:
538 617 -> 26.5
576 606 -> 30.5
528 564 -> 20.5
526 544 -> 22.9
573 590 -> 30.5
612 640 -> 30.4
